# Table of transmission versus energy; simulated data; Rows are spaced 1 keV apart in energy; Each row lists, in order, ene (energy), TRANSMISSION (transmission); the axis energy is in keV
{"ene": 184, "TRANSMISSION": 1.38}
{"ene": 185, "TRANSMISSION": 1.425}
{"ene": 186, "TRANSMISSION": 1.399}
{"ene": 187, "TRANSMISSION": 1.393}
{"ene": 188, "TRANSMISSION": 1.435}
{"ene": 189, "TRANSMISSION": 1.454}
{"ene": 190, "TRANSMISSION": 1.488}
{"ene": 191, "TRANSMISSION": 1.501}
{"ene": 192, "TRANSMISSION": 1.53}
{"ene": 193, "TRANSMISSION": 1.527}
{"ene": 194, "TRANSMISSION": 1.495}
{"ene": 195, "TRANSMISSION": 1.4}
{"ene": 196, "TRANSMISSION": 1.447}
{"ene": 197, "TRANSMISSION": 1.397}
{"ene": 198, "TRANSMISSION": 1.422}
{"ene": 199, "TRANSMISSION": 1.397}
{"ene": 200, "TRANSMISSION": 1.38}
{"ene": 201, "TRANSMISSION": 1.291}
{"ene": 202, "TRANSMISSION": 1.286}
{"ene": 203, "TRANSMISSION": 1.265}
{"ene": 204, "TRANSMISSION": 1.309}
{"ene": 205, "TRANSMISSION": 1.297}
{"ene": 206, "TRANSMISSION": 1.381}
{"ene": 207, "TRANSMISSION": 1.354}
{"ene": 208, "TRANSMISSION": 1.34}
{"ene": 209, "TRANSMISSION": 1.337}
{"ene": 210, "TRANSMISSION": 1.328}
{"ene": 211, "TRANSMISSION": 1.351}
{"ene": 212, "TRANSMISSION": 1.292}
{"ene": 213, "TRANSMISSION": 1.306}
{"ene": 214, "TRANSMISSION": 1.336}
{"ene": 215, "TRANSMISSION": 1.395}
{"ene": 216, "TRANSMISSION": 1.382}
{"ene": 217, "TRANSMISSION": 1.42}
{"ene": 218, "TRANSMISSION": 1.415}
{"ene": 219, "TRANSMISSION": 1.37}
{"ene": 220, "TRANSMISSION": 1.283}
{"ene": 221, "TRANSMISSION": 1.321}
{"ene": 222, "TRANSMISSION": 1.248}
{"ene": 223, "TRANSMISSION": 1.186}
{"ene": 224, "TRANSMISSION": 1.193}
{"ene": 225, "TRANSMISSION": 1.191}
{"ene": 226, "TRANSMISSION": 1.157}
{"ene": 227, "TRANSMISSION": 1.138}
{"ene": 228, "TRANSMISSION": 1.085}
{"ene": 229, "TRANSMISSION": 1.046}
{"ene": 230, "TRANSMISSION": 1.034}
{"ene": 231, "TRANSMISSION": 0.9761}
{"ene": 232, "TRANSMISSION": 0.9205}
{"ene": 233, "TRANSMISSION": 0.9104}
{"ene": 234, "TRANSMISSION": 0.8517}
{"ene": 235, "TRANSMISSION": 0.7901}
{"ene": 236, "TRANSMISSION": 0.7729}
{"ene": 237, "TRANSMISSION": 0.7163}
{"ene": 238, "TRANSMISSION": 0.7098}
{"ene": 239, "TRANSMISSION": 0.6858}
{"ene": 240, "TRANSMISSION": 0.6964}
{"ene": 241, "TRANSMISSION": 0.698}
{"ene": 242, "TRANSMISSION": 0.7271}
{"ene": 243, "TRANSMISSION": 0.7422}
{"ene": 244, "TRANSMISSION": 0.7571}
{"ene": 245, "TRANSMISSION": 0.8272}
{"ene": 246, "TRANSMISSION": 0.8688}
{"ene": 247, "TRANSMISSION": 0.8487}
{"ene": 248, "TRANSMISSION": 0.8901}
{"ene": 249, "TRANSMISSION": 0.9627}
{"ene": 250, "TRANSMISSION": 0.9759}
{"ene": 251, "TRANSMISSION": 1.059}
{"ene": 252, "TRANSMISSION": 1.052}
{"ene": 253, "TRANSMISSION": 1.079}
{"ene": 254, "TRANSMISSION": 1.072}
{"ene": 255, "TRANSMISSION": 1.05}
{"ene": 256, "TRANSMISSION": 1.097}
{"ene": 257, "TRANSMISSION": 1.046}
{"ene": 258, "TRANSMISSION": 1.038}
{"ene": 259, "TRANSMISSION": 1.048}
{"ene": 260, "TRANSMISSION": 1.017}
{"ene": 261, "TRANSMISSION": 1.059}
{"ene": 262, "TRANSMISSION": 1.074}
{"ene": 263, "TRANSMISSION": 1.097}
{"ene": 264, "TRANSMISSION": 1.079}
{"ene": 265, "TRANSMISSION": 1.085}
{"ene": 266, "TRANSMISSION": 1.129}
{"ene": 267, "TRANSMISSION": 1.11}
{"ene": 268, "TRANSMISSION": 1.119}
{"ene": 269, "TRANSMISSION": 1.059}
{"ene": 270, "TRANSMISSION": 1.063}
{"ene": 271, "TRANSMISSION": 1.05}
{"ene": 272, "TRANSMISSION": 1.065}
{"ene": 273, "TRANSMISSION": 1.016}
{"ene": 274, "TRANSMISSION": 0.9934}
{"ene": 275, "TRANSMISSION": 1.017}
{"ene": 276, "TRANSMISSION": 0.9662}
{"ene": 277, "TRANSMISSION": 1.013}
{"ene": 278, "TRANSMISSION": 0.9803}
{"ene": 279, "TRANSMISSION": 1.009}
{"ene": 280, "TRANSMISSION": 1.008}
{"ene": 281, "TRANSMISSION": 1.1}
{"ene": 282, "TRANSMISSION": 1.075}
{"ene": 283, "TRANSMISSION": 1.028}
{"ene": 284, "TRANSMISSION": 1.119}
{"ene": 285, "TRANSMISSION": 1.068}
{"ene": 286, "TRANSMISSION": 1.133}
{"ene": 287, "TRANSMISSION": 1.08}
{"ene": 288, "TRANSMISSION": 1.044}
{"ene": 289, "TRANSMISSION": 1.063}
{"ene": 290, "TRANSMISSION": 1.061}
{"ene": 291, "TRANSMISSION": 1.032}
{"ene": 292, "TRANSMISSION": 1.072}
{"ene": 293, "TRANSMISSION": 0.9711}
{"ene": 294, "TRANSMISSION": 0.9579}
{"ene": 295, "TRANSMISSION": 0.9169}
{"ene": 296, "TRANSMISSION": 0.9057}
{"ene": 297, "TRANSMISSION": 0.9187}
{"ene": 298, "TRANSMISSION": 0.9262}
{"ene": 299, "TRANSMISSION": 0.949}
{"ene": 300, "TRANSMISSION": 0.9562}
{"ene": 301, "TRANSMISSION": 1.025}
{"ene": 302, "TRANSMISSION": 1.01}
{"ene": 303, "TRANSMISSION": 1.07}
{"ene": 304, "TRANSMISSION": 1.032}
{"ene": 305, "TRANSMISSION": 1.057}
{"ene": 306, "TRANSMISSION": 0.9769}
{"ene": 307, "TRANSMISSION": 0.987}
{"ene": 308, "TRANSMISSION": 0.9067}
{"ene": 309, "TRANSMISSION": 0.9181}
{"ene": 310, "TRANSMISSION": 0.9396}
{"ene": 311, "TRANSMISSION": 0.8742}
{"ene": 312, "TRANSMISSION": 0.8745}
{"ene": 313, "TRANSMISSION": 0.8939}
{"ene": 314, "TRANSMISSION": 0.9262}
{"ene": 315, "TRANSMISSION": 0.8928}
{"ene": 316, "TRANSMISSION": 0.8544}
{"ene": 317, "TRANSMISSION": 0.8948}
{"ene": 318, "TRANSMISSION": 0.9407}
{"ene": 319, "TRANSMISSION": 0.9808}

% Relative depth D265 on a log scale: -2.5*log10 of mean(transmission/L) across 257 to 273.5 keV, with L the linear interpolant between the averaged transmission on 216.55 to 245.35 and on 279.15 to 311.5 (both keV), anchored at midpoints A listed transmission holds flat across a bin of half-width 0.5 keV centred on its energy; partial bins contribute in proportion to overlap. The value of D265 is -0.07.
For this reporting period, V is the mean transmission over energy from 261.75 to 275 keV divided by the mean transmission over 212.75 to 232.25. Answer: 0.9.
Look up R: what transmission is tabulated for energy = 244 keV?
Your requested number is 0.7571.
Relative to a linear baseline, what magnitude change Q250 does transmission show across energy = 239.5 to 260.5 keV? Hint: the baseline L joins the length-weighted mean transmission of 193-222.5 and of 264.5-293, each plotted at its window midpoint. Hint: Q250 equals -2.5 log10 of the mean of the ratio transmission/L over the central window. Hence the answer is 0.25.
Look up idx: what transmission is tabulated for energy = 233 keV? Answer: 0.9104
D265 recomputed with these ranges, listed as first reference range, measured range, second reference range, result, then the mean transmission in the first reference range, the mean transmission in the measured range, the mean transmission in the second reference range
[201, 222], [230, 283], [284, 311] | 0.192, 1.34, 0.964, 0.999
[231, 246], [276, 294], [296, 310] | -0.137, 0.782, 1.05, 0.975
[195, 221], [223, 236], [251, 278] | 0.212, 1.35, 1.02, 1.06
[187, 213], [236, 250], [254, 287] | 0.444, 1.39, 0.786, 1.06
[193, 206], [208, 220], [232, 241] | -0.193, 1.37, 1.35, 0.771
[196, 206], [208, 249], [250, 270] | 0.161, 1.35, 1.06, 1.07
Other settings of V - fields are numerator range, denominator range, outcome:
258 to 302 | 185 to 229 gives 0.77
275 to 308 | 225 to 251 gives 1.15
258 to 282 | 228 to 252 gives 1.23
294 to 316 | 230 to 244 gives 1.20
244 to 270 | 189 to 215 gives 0.74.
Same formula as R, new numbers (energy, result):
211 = 1.351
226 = 1.157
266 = 1.129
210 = 1.328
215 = 1.395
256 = 1.097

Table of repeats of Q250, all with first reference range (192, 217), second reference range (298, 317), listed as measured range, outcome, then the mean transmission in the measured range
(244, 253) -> 0.26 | 0.934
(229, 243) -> 0.46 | 0.813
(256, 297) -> 0.03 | 1.04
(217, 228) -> 0.04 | 1.25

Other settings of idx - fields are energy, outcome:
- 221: 1.321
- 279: 1.009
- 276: 0.9662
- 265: 1.085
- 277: 1.013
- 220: 1.283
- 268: 1.119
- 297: 0.9187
